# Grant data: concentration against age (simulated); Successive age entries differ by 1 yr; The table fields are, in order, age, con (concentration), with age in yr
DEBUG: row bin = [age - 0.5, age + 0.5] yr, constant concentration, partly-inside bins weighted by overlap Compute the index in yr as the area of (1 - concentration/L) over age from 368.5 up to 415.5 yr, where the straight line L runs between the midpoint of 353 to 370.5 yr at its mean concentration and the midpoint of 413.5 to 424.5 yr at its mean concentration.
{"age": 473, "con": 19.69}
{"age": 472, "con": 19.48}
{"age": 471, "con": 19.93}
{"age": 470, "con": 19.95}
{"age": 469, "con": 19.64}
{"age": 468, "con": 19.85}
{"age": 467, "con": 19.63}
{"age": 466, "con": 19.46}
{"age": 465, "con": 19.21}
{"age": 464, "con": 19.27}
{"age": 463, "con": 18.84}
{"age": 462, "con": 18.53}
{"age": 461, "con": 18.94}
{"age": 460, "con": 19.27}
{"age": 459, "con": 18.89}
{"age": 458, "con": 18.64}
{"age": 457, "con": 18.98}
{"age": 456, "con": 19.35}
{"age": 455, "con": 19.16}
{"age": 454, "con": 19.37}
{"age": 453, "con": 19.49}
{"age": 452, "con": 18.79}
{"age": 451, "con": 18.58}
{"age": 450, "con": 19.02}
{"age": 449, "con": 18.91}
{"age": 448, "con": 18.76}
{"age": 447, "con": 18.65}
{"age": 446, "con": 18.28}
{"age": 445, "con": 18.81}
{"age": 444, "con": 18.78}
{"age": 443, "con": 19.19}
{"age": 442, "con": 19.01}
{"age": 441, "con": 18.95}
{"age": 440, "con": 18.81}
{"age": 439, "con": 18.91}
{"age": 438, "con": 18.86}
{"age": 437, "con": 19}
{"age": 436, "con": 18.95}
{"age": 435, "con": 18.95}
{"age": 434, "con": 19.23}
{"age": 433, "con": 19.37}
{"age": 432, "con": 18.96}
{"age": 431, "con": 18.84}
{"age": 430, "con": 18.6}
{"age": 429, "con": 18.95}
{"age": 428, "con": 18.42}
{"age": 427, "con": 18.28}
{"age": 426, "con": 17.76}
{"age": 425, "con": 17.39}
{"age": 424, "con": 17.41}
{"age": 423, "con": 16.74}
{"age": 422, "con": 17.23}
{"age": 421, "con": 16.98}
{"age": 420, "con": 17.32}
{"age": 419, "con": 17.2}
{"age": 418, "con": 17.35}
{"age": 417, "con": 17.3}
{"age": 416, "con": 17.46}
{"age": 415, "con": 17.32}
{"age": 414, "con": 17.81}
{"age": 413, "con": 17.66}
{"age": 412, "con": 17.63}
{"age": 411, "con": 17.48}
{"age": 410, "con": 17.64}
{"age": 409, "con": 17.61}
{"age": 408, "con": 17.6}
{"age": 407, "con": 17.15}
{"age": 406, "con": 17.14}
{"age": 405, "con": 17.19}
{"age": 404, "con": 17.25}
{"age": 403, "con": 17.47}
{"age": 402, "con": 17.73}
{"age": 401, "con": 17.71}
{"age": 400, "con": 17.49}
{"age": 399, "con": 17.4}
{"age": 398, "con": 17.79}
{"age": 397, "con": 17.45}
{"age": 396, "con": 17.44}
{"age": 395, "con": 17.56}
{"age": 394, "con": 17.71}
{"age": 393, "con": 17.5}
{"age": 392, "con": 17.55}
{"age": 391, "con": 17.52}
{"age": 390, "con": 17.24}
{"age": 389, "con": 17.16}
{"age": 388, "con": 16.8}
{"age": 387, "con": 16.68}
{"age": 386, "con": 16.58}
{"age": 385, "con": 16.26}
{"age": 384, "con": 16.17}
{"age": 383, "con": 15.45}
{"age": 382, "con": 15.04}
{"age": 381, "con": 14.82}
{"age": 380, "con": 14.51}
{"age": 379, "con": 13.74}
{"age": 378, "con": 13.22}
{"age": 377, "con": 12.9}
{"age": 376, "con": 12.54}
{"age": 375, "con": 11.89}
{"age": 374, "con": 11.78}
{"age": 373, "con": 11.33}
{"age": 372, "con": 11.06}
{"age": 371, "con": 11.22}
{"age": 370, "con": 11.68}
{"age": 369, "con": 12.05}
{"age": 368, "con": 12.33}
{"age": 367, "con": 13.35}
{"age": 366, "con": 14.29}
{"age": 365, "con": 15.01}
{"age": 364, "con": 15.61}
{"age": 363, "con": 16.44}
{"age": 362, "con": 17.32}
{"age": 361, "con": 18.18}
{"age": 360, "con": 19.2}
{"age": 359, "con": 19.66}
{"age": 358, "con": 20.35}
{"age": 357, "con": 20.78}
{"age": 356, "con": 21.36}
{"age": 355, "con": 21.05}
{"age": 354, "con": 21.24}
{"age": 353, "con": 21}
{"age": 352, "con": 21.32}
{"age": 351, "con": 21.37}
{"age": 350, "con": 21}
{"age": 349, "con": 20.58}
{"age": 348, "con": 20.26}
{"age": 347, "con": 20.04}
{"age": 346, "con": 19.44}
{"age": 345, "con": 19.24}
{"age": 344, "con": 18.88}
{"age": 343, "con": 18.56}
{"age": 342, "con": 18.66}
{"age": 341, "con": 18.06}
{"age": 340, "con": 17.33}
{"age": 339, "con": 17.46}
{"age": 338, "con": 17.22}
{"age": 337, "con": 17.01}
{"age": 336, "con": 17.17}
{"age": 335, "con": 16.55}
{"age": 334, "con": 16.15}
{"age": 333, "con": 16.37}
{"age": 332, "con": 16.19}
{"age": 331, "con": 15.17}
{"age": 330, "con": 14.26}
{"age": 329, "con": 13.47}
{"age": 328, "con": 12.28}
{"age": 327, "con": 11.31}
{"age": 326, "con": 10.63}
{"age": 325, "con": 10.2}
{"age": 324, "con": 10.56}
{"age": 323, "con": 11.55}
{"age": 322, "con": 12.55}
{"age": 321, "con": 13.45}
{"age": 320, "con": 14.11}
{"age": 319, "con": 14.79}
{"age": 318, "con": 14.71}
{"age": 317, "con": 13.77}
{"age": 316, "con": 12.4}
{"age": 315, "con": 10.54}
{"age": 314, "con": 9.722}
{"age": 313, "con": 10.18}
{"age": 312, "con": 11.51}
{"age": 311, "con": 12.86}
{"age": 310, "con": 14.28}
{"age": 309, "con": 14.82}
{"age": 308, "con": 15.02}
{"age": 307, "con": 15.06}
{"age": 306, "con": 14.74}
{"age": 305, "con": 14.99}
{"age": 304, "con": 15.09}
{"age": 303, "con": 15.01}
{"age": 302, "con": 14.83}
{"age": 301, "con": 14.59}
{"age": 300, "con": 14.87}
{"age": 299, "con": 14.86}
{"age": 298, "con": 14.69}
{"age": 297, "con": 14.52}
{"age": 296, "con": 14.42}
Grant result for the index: 3.6 yr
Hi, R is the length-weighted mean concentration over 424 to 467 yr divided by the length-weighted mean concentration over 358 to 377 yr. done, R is 1.32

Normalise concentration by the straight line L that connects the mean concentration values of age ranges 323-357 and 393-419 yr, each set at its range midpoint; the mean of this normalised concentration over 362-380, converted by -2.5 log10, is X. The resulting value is 0.30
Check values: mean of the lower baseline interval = 17.3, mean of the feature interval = 13.1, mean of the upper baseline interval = 17.5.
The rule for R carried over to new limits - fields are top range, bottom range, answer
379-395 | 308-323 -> 1.28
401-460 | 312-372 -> 1.14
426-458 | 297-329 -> 1.43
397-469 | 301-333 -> 1.38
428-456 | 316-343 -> 1.29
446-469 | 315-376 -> 1.19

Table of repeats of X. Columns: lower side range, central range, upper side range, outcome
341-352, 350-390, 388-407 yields 0.17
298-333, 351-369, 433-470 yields -0.19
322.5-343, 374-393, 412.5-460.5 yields 0.09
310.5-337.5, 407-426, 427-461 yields 0.01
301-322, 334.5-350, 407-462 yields -0.24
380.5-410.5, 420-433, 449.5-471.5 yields 0.01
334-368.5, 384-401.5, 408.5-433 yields 0.05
